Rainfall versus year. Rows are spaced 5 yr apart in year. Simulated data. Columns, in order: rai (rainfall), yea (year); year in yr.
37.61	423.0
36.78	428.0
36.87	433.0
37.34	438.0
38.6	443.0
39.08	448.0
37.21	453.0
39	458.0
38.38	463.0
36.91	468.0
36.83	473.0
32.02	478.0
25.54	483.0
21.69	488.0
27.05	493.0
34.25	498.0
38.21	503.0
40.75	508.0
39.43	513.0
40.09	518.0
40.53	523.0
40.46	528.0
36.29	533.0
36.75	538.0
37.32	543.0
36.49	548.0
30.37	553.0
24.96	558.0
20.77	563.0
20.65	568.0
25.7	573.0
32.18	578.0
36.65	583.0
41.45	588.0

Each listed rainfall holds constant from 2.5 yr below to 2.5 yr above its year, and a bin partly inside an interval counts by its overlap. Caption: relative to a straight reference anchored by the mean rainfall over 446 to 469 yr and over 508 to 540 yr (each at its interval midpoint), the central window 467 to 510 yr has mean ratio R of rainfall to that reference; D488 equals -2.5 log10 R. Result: 0.19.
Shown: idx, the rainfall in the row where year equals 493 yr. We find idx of 27.05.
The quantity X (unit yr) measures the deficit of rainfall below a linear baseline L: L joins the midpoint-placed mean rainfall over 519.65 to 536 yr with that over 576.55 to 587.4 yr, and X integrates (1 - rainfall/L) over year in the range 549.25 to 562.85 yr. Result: 3.7 yr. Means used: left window 39.1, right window 35.9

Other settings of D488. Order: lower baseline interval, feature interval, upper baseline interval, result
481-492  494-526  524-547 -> -0.25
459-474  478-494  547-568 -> 0.34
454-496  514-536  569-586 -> -0.24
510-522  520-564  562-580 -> -0.04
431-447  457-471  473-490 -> -0.18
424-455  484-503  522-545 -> 0.30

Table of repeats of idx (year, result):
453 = 37.21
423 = 37.61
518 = 40.09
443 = 38.6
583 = 36.65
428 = 36.78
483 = 25.54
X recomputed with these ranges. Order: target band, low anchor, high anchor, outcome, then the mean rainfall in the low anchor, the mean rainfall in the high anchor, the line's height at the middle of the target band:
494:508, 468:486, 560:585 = -2.5 yr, 31.9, 27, 30.7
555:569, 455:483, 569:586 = 4.0 yr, 35.6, 30.8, 31.5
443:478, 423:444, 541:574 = -2.2 yr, 37.3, 28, 35.3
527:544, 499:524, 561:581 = -1.9 yr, 39.4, 25.2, 33.7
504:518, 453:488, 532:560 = -2.5 yr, 34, 33.7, 33.9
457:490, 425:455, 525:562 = 3.4 yr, 37.7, 34.2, 36.5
